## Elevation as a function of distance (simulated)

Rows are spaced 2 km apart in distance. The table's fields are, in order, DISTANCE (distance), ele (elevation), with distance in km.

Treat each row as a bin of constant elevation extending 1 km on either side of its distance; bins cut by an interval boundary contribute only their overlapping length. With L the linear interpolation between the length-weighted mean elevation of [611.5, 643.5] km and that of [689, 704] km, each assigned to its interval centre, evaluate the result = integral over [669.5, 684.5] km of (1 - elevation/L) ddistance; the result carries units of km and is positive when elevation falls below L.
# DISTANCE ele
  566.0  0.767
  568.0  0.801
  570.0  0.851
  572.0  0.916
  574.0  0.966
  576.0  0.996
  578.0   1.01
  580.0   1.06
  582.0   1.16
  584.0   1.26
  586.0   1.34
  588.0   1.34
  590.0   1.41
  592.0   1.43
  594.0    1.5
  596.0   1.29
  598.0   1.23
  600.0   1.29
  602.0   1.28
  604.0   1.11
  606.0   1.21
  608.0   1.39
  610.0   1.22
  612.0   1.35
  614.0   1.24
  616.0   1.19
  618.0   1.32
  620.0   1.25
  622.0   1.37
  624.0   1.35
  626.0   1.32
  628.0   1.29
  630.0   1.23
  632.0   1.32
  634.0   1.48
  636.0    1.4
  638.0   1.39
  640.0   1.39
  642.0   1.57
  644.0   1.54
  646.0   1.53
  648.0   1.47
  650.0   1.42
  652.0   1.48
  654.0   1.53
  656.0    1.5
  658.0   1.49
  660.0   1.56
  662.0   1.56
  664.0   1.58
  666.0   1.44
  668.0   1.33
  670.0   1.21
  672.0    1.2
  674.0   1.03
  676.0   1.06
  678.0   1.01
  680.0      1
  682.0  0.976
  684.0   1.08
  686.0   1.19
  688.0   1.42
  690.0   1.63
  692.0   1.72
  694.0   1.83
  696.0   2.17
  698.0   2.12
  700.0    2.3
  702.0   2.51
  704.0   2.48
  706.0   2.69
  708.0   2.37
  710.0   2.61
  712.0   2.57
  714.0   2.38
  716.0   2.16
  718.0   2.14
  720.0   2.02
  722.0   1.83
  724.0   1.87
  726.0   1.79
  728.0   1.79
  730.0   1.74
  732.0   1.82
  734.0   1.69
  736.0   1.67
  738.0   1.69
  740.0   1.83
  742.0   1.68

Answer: 6.4 km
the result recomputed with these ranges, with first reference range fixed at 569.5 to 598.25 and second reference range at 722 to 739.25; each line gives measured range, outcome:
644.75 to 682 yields 3.7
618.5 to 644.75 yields 0.0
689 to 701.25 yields -2.6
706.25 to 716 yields -4.5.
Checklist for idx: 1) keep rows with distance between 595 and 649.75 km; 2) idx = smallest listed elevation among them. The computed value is 1.11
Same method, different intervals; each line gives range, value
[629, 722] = 0.976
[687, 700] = 1.42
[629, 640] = 1.23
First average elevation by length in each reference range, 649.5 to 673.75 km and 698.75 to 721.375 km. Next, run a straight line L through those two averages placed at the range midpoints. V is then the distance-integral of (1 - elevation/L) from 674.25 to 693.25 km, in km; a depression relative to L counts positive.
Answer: 6.5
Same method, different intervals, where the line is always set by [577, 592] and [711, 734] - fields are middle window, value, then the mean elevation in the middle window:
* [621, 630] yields 0.9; 1.32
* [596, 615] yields 1.3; 1.26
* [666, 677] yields 3.4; 1.19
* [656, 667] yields 0.9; 1.52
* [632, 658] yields 1.7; 1.47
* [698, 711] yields -3.9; 2.46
